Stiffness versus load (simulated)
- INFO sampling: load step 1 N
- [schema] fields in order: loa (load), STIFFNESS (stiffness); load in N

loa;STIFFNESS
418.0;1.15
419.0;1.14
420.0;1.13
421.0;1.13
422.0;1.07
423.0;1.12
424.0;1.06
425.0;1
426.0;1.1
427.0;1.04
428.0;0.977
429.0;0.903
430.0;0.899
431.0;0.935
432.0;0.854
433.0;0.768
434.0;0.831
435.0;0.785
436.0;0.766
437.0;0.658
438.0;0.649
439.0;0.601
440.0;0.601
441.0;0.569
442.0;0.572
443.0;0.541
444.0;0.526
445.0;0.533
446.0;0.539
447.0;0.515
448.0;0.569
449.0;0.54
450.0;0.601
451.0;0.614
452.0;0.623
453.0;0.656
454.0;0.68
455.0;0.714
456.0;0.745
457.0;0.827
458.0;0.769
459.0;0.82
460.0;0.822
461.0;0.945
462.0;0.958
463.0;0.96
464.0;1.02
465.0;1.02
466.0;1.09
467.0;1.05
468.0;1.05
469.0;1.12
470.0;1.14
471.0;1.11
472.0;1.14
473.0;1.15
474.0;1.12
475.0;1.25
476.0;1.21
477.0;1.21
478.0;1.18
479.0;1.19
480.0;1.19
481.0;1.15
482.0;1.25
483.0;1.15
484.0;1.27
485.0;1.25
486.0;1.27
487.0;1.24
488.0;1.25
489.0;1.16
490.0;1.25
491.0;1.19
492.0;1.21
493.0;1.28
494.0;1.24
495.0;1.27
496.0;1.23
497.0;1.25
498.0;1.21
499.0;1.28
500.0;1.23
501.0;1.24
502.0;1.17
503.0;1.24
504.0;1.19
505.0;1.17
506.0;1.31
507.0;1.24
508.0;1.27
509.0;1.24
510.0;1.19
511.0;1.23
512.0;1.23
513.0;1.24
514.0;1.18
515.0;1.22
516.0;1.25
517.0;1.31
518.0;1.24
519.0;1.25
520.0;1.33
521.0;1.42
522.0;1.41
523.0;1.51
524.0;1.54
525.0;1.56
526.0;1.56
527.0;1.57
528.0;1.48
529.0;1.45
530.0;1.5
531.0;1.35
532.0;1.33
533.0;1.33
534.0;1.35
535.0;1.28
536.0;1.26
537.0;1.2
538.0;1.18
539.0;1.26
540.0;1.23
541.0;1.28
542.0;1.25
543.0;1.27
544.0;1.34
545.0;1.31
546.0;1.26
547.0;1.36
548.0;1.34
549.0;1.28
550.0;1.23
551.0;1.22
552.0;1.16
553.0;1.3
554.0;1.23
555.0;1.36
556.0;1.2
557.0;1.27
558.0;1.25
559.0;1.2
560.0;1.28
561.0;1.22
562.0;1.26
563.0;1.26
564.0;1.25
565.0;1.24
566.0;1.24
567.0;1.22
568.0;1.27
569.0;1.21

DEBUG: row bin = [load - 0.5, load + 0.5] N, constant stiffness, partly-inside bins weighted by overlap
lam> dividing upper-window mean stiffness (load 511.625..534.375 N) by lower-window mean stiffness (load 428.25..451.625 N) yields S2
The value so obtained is 2.05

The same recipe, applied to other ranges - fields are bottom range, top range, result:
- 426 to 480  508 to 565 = 1.53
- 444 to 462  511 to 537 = 2.00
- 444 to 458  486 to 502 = 1.96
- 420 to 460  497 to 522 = 1.63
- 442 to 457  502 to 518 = 2.03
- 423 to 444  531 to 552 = 1.58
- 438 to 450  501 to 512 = 2.19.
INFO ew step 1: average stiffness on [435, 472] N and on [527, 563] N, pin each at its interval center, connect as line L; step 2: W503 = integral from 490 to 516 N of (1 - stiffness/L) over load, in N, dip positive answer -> -4.5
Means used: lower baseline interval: 0.77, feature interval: 1.23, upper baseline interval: 1.29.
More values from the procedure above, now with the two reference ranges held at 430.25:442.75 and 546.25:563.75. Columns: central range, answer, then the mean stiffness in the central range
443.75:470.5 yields 0.7 N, 0.797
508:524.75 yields -3.4 N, 1.3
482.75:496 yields -3.8 N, 1.23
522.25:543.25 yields -3.9 N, 1.37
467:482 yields -4.5 N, 1.16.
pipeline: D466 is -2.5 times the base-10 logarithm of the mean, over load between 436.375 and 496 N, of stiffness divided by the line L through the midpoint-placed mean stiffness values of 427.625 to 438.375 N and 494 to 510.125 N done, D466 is 0.10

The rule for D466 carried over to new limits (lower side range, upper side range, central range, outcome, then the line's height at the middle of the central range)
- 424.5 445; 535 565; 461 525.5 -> -0.19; 1.02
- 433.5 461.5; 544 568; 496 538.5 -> -0.24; 1.05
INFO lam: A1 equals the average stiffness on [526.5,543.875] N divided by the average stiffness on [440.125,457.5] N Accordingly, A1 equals 2.18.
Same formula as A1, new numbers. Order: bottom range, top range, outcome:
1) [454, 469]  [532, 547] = 1.40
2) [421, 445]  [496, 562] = 1.58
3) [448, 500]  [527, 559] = 1.23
